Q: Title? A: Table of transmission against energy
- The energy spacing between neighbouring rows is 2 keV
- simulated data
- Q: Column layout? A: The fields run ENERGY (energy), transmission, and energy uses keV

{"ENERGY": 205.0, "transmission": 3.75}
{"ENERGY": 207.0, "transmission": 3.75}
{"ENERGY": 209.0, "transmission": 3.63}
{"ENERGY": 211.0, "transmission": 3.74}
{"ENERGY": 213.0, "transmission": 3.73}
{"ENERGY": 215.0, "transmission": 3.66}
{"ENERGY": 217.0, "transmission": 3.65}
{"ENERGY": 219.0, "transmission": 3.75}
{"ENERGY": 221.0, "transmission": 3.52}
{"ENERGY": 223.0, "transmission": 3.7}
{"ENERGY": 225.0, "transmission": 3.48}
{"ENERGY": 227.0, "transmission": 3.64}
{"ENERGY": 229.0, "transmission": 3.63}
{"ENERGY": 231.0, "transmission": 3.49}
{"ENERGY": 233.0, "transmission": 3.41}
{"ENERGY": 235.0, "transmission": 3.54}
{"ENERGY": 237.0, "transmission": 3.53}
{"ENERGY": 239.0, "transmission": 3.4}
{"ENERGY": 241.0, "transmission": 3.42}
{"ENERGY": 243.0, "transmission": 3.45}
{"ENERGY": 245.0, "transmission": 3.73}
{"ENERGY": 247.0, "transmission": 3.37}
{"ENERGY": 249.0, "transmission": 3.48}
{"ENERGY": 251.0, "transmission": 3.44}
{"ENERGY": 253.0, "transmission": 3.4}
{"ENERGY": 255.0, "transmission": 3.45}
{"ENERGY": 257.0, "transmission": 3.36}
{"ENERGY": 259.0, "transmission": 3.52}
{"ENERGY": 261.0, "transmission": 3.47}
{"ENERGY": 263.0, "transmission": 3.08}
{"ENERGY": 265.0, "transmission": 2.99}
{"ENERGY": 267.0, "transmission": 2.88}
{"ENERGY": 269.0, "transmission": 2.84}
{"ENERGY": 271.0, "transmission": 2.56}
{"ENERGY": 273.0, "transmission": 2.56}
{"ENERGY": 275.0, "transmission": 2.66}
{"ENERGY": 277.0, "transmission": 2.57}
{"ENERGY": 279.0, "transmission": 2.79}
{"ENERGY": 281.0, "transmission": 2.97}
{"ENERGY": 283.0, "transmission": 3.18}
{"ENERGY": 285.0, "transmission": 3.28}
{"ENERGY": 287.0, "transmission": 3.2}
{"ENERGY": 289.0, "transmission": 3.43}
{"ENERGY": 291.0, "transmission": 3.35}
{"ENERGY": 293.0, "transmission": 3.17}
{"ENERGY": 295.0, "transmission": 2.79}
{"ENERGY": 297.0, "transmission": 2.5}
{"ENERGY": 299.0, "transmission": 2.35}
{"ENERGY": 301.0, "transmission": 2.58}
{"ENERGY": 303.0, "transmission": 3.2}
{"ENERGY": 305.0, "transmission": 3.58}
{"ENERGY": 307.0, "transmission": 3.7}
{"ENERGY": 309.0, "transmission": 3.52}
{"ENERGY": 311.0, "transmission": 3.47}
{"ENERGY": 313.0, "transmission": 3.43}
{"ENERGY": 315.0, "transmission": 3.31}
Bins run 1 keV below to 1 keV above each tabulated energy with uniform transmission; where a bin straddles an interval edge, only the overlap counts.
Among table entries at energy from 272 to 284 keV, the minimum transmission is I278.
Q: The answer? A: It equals 2.56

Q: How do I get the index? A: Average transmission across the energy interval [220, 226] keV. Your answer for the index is 3.57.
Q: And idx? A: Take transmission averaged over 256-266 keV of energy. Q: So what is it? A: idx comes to 3.28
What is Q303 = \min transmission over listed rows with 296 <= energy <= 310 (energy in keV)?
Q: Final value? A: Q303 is 2.35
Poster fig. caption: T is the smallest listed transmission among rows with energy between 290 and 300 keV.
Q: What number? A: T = 2.35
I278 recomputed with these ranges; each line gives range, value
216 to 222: 3.52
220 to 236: 3.41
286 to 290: 3.2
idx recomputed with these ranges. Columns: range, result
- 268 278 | 2.64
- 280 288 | 3.16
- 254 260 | 3.44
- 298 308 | 3.08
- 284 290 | 3.3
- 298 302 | 2.46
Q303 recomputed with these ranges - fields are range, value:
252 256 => 3.4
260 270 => 2.84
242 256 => 3.37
